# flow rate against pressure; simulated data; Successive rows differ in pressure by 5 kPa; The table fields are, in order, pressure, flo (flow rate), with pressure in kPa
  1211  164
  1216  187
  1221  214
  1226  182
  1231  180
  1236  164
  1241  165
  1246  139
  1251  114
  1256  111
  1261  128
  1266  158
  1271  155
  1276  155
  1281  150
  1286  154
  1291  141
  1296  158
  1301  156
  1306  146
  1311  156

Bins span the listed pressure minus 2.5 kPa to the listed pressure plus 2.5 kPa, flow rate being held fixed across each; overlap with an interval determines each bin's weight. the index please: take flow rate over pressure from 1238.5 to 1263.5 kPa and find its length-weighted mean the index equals 131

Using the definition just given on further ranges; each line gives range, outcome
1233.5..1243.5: 164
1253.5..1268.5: 132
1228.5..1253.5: 152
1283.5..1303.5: 152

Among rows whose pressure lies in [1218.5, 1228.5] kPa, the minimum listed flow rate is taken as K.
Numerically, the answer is 182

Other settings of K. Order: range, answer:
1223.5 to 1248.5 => 139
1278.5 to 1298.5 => 141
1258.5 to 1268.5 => 128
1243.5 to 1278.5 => 111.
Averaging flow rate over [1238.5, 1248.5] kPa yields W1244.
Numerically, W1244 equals 152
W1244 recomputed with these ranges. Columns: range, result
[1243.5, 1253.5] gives 126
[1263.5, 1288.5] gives 154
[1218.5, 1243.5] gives 181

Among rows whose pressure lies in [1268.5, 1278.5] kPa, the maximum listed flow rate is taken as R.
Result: 155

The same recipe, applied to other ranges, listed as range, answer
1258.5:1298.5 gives 158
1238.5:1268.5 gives 165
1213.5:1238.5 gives 214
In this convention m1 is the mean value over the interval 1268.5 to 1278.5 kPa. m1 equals 155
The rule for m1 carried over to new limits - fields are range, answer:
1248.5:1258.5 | 112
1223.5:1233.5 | 181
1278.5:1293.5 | 148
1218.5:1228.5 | 198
